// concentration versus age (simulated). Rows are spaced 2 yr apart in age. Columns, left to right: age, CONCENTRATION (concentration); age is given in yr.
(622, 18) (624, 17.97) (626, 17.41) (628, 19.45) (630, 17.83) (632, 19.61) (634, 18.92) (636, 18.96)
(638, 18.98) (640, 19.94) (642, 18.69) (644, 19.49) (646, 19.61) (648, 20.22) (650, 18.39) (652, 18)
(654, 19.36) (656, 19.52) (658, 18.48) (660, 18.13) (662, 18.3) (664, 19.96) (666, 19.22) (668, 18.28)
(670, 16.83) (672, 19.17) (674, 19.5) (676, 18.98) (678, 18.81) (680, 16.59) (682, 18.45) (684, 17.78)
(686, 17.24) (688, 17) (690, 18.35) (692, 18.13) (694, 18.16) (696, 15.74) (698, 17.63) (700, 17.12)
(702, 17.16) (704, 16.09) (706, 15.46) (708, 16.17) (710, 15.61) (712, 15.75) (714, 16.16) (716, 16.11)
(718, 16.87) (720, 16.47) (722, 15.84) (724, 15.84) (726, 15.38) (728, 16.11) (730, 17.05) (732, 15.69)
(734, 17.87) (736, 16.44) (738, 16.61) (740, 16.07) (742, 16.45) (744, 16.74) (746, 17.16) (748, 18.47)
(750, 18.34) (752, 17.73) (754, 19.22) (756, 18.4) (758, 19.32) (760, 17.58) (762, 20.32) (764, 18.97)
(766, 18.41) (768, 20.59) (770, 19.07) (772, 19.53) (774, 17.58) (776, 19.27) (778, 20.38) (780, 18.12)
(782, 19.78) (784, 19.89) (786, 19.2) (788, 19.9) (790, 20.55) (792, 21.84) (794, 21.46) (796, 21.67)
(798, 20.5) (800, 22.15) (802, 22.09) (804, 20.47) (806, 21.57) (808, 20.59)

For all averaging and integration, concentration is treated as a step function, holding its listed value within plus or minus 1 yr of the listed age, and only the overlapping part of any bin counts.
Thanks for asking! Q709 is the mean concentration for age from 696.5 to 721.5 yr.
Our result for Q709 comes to 16.4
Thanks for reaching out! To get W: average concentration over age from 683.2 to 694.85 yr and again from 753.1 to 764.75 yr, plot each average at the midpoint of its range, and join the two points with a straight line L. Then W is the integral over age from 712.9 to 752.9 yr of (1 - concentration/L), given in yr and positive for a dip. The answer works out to 4.0 yr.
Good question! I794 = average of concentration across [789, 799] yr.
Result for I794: 21.2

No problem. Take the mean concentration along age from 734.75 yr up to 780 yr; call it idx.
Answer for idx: 18.3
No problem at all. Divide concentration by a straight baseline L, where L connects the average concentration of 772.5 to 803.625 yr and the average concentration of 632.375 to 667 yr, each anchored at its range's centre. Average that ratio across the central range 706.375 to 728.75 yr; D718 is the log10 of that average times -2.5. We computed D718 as 0.22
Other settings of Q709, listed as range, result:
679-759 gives 17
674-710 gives 17.4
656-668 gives 18.8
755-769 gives 19.1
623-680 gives 18.8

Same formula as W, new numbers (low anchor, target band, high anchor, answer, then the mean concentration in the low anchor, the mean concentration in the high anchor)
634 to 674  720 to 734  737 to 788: 1.9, 18.9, 18.6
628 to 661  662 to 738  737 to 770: 5.8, 19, 18.2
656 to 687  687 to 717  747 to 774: 3.0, 18.4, 18.9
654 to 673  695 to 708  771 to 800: 1.8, 18.7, 20.1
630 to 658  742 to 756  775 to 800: 1.5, 19.1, 20.3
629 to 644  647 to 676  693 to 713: -1.2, 19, 16.5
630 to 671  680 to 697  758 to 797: 1.4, 18.9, 19.7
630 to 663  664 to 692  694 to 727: -0.9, 19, 16.3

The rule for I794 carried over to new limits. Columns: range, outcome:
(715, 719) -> 16.5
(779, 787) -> 19.2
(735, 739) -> 16.5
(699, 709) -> 16.4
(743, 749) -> 17.5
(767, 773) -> 19.7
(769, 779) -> 19.2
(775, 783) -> 19.4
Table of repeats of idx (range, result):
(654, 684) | 18.6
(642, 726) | 17.7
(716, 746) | 16.4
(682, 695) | 17.8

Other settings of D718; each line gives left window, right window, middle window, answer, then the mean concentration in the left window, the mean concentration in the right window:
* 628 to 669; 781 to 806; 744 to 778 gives 0.09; 19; 20.8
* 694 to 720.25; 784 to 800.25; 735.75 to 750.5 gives 0.08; 16.4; 20.8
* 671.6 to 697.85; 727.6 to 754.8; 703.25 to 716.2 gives 0.11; 18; 17.1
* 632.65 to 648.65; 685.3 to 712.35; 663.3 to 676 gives -0.04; 19.3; 16.9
